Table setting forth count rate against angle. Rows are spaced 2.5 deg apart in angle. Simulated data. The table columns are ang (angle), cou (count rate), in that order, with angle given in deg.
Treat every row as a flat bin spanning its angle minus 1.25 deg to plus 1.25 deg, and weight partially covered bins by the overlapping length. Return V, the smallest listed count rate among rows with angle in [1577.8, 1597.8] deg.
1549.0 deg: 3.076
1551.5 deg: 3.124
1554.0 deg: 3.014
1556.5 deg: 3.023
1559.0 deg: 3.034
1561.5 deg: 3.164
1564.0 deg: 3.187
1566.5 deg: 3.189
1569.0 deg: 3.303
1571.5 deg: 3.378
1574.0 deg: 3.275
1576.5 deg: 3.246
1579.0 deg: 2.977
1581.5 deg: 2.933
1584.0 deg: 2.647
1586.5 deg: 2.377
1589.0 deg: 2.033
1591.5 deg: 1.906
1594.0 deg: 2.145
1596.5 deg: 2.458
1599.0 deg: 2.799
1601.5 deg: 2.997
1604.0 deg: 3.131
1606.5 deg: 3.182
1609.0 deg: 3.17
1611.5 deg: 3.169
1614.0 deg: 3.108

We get 1.906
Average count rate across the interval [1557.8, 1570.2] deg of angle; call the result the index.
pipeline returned 3.18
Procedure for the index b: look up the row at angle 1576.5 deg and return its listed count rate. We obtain 3.246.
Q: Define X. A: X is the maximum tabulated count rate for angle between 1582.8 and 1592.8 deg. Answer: 2.647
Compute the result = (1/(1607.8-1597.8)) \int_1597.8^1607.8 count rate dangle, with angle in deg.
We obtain 3.03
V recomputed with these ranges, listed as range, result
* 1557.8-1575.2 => 3.034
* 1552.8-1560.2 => 3.014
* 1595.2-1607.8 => 2.458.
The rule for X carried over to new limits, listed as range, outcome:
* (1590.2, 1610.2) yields 3.182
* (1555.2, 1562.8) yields 3.164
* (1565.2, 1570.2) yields 3.303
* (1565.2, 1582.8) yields 3.378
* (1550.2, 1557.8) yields 3.124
